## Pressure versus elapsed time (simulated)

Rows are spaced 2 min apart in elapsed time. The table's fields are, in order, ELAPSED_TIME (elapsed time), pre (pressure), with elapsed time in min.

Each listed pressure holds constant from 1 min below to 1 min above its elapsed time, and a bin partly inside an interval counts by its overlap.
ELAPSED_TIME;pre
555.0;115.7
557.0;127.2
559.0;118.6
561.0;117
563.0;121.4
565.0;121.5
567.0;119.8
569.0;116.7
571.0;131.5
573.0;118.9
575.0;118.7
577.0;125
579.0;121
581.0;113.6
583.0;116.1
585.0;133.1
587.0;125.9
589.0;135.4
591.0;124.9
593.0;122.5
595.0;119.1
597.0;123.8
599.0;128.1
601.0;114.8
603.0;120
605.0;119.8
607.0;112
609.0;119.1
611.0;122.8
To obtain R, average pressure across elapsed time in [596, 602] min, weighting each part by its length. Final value 122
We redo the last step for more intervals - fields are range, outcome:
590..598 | 123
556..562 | 121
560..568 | 120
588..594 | 128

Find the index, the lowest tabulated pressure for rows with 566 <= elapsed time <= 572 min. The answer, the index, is 116.7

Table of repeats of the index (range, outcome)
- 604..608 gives 112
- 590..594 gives 122.5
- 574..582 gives 113.6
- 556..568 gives 117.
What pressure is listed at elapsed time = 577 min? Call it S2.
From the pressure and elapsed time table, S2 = 125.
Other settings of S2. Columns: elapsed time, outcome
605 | 119.8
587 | 125.9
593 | 122.5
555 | 115.7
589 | 135.4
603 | 120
